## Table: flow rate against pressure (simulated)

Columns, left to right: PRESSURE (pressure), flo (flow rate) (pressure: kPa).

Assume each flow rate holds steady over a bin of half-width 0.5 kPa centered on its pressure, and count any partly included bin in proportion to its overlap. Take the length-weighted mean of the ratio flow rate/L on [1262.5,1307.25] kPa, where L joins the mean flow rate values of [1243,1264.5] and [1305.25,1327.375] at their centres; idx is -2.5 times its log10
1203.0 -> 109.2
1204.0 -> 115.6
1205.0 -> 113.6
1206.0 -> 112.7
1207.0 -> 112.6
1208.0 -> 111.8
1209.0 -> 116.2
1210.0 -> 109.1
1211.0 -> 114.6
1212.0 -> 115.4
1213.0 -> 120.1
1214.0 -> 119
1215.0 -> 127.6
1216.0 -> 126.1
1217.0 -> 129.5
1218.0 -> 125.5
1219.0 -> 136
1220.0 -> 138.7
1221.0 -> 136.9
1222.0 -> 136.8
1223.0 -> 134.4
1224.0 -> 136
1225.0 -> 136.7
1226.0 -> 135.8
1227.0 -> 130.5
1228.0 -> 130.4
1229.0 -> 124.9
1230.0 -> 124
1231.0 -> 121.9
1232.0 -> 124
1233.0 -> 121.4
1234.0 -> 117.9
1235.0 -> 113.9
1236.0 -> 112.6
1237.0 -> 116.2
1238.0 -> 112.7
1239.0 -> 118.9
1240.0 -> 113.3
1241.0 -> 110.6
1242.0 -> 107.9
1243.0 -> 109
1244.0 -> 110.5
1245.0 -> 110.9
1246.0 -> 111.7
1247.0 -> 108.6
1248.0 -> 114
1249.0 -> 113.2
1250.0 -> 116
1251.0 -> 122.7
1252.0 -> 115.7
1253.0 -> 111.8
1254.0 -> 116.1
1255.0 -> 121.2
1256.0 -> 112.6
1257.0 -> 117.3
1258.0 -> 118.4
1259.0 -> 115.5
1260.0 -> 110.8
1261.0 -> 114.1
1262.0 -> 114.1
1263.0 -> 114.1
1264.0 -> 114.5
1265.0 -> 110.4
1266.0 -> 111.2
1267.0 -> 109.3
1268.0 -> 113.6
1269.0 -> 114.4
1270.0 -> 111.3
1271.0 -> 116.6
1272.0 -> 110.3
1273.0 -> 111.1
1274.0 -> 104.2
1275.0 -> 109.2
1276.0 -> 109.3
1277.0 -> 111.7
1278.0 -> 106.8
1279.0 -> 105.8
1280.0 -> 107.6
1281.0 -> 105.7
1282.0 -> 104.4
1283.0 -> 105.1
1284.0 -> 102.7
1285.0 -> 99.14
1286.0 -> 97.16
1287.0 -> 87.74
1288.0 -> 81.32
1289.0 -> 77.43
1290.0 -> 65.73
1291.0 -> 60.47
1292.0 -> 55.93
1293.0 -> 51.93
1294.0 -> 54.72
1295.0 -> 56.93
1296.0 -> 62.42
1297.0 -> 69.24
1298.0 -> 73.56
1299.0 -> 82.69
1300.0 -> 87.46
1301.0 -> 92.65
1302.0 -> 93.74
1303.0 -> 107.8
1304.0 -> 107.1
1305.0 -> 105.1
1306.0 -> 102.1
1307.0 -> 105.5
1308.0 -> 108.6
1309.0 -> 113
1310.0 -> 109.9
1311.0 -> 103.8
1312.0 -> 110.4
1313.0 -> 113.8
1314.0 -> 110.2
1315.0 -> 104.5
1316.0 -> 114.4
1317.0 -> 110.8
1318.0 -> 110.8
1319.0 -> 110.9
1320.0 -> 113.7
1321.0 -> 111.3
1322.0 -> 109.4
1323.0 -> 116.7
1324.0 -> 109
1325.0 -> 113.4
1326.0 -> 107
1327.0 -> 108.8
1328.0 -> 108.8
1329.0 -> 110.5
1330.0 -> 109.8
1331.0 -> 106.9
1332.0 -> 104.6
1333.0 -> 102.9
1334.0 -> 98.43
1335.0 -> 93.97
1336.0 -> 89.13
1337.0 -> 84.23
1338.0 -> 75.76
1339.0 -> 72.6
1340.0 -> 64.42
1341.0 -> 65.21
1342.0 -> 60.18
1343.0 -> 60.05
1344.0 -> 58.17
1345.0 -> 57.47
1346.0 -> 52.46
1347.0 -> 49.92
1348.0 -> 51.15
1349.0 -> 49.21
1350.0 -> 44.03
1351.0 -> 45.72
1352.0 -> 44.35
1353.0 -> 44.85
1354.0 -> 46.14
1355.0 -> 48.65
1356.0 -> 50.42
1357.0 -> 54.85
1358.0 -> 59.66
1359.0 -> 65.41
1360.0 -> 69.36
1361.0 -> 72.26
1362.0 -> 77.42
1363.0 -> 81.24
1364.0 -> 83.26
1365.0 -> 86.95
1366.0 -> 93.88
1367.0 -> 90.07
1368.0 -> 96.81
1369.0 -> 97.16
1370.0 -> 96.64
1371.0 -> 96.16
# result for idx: 0.18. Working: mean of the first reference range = 114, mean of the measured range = 95.2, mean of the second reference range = 110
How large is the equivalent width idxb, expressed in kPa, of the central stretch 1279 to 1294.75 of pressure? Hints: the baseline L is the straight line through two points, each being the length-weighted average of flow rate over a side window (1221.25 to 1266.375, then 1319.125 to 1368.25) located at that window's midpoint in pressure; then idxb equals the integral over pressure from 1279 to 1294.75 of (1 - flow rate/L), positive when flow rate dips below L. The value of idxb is 2.7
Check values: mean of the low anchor 118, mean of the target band 84.1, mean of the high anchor 79.1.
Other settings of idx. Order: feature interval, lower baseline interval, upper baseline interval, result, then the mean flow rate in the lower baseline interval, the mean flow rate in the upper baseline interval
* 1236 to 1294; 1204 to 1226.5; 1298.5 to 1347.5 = 0.06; 125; 96.3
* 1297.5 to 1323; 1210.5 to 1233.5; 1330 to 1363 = -0.23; 128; 67.1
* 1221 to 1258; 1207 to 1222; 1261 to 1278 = -0.01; 123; 112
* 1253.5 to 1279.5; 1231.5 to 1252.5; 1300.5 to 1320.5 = -0.01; 114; 107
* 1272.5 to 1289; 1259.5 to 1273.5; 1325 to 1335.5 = 0.09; 113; 106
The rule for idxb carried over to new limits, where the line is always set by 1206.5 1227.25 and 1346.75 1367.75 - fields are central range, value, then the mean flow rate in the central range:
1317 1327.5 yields -4.3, 111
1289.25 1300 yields 3.1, 64.8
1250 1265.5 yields -1.1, 115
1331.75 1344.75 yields -1.2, 78.3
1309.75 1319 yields -3.1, 110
